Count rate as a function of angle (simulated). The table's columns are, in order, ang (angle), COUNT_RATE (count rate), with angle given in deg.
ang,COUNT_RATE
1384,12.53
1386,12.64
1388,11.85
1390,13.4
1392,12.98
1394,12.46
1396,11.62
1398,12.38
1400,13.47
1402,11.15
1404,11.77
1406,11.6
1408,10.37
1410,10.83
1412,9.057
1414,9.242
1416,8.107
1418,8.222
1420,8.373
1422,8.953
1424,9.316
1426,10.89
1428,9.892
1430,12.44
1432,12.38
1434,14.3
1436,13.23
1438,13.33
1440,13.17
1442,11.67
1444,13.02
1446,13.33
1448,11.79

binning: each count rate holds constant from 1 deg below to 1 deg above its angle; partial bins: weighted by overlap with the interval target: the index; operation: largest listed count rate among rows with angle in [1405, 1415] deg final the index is 11.6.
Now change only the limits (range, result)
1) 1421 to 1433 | 12.44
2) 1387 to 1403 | 13.47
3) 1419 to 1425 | 9.316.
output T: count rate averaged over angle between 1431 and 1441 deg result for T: 13.3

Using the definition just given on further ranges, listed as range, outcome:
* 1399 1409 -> 11.7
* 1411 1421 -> 8.6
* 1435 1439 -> 13.3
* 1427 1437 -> 12.4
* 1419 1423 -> 8.66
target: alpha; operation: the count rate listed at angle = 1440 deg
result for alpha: 13.17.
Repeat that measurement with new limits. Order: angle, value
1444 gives 13.02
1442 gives 11.67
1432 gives 12.38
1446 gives 13.33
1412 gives 9.057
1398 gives 12.38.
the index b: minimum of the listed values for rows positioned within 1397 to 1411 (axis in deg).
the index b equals 10.37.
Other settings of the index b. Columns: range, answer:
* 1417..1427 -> 8.222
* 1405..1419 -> 8.107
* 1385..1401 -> 11.62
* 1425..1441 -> 9.892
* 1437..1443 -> 11.67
